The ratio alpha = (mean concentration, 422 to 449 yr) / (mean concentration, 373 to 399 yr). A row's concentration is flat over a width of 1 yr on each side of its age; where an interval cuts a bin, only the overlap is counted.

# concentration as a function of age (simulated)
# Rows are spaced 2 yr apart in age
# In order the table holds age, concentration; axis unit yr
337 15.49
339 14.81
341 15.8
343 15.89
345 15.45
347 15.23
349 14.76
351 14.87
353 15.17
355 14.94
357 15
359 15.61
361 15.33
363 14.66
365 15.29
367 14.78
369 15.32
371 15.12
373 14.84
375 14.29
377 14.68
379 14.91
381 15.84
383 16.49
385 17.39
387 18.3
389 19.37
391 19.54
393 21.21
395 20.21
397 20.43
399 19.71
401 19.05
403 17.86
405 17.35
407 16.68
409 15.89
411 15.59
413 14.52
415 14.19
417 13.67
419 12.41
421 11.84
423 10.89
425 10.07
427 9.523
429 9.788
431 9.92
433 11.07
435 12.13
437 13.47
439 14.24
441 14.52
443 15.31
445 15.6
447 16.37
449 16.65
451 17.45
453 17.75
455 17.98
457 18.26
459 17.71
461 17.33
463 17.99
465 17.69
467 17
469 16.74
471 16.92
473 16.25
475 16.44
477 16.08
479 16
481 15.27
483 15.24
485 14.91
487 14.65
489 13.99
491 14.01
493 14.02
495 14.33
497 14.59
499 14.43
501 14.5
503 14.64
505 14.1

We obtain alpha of 0.7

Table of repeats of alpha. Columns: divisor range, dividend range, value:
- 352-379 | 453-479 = 1.15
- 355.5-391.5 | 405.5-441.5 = 0.81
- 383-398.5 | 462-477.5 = 0.88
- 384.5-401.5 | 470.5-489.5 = 0.80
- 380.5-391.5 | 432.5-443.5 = 0.76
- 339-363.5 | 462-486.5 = 1.07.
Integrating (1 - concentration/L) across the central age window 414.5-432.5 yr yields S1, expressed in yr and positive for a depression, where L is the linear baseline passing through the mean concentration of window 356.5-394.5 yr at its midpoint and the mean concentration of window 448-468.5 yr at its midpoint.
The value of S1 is 6.1 yr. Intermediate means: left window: 16.3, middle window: 11.3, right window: 17.6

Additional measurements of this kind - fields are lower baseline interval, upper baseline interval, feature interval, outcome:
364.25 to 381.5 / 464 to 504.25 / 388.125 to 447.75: 0.3 yr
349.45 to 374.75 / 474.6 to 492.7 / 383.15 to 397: -3.8 yr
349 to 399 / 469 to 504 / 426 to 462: 2.0 yr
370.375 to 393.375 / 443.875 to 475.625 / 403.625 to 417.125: 1.0 yr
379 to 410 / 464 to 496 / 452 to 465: -1.3 yr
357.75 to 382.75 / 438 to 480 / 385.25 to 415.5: -4.7 yr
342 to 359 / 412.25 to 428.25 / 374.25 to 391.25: -3.7 yr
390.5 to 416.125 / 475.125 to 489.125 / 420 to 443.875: 7.1 yr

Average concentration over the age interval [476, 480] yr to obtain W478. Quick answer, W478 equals 16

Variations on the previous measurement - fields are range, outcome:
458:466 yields 17.7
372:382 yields 14.9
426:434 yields 10.1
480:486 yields 15.1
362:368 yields 14.9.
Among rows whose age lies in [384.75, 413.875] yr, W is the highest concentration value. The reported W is 21.21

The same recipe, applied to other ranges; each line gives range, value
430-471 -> 18.26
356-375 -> 15.61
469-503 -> 16.92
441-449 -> 16.65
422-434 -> 11.07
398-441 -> 19.71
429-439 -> 14.24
